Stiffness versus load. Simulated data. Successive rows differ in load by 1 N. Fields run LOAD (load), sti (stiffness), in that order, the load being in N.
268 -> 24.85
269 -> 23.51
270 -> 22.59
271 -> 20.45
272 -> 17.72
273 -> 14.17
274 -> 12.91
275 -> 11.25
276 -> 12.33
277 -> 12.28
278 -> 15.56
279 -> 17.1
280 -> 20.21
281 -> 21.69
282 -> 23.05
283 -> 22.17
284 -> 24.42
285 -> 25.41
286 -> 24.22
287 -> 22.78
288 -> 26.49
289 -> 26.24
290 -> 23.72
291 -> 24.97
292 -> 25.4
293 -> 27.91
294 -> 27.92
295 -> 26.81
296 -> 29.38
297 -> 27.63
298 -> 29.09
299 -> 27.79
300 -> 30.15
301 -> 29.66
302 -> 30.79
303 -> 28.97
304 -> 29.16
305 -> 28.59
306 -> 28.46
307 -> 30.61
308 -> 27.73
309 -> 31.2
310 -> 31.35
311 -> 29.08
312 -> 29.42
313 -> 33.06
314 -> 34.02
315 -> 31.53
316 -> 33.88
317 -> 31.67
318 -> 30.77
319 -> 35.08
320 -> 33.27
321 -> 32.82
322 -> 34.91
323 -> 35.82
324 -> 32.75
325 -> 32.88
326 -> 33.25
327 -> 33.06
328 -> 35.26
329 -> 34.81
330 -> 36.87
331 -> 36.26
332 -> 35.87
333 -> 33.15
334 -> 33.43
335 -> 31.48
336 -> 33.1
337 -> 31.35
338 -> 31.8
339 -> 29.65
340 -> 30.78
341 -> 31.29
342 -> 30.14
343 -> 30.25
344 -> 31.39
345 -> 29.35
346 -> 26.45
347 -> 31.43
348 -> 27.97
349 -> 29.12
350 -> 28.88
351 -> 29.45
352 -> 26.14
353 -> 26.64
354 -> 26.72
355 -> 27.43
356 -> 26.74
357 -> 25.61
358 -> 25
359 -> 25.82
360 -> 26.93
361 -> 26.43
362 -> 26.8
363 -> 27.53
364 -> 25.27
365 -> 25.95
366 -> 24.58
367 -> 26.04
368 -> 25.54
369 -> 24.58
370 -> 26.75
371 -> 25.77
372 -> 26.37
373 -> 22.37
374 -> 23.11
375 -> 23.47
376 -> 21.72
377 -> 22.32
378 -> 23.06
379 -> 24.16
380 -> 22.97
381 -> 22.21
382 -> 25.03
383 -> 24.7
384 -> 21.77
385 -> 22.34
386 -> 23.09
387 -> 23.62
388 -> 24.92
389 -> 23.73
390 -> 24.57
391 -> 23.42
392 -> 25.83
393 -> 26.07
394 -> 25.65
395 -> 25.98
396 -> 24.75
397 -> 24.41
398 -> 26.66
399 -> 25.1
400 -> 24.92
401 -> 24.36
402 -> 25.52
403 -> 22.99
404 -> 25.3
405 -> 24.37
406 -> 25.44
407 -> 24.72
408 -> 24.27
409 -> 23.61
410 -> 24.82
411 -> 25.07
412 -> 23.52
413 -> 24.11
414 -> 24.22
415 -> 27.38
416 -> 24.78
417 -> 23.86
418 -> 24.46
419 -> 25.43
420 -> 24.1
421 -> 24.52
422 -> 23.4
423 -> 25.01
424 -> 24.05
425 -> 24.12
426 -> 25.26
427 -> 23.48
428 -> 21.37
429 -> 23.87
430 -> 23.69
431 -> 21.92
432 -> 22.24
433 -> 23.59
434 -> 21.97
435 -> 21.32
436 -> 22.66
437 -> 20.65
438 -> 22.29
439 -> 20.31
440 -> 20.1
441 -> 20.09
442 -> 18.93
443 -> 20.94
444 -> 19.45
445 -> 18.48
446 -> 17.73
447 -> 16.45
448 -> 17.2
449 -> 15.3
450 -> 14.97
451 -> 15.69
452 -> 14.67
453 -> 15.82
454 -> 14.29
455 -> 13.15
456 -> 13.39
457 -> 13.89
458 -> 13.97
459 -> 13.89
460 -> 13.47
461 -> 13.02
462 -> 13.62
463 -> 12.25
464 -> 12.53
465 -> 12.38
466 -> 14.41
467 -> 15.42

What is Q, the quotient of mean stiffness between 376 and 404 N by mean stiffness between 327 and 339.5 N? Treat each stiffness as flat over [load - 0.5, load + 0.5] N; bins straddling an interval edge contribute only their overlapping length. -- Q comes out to 0.72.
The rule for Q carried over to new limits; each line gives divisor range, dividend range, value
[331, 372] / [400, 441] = 0.83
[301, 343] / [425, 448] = 0.66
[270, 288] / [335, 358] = 1.53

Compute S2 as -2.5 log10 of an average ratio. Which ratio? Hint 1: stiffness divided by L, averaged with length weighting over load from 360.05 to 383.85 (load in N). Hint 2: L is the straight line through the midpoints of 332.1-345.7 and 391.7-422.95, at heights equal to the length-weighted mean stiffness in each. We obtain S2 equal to 0.15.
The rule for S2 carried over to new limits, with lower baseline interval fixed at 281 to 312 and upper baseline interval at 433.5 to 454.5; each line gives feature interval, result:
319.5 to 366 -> -0.226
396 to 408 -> -0.181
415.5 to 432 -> -0.208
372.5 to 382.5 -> -0.026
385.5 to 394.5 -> -0.131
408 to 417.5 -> -0.203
